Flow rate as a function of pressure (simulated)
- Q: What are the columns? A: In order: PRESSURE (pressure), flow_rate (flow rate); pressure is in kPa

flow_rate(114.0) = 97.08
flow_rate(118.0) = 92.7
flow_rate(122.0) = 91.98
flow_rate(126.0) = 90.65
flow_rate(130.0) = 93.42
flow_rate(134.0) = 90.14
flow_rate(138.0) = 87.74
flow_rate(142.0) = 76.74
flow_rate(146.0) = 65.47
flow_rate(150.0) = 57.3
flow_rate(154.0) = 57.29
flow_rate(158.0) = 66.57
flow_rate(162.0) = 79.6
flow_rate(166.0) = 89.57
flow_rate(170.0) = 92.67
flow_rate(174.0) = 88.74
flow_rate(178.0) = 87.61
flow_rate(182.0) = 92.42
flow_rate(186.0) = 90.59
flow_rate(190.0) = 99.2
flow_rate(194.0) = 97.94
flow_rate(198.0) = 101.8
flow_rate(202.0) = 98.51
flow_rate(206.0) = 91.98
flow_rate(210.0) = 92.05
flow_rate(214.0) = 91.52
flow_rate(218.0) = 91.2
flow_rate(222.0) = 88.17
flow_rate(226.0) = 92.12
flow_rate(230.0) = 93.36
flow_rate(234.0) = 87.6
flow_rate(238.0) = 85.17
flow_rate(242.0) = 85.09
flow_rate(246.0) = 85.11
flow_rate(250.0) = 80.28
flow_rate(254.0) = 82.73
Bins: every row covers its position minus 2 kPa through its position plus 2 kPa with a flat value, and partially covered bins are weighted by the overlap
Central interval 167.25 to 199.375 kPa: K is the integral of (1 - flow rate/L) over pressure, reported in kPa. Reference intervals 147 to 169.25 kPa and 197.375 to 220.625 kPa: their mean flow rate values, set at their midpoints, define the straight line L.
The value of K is -4.39 kPa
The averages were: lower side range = 71.1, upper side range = 93.9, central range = 93.6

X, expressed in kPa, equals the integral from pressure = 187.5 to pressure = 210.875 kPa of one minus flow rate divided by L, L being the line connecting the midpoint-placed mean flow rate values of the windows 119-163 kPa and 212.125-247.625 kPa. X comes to -3.3 kPa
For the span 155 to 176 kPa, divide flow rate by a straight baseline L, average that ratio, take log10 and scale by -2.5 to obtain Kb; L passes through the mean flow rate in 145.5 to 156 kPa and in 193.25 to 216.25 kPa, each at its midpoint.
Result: -0.18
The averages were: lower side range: 59.2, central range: 82.2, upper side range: 95.5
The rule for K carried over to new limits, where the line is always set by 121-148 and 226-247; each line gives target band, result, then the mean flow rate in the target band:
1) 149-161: 3.3 kPa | 62.2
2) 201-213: -0.9 kPa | 93.6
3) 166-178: -0.6 kPa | 90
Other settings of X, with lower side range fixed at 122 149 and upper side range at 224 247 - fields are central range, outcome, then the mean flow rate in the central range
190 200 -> -1.55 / 99.7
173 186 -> -0.63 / 89.8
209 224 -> -0.57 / 90.6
